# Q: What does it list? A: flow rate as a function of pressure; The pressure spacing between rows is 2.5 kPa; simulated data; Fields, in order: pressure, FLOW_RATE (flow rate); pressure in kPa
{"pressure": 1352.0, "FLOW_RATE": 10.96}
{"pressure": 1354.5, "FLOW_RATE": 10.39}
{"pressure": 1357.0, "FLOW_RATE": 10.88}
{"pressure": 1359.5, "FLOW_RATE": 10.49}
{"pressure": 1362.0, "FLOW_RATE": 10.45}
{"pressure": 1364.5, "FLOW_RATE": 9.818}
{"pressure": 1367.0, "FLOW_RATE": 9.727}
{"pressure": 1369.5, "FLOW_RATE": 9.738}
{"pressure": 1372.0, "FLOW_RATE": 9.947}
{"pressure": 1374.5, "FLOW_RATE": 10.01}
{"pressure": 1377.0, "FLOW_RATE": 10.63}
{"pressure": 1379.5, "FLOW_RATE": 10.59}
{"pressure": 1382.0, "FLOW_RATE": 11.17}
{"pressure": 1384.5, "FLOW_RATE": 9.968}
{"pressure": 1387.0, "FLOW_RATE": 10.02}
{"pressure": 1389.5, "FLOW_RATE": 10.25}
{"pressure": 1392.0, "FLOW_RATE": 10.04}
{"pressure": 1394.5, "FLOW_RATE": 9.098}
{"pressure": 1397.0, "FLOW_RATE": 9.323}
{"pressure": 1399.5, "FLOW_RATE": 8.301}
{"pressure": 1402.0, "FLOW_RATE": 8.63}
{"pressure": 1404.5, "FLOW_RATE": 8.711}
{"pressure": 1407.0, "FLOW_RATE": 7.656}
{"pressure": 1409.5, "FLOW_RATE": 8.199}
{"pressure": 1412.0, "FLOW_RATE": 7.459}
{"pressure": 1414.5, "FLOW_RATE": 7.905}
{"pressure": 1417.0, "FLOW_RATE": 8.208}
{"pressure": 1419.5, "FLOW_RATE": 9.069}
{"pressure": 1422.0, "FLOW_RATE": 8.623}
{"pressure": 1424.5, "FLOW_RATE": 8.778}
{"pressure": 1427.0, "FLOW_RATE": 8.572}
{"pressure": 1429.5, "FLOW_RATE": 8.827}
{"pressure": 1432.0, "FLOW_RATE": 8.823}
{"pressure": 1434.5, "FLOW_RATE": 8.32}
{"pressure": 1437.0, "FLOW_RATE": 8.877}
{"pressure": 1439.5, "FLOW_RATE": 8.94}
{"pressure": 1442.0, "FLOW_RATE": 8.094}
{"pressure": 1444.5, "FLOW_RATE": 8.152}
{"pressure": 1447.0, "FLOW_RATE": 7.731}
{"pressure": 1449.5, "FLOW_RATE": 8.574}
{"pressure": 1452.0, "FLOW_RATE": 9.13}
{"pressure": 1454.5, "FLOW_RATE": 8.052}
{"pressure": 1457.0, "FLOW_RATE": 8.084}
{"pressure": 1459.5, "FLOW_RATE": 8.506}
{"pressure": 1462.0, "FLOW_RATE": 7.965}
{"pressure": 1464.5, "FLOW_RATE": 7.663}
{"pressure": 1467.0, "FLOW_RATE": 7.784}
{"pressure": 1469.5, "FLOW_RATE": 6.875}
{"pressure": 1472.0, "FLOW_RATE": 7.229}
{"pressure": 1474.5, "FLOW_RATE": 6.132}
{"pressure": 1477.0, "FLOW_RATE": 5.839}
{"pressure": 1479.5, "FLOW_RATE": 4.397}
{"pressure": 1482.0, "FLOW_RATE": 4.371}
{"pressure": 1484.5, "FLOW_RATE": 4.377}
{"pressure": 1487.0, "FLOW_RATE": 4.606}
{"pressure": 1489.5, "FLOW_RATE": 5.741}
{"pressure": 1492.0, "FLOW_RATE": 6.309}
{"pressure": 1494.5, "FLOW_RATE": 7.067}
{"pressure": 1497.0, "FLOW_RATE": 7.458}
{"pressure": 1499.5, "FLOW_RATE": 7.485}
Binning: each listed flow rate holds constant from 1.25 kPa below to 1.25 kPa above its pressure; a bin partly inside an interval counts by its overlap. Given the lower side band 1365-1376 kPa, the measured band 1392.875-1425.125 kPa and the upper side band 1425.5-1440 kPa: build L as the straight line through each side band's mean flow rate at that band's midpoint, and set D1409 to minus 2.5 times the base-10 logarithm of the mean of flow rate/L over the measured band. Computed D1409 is 0.08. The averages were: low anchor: 9.87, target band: 8.47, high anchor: 8.72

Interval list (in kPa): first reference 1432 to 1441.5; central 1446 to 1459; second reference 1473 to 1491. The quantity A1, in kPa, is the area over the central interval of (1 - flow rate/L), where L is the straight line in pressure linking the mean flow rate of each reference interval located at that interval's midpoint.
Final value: -1.6 kPa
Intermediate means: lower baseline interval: 8.68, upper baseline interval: 5.11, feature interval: 8.34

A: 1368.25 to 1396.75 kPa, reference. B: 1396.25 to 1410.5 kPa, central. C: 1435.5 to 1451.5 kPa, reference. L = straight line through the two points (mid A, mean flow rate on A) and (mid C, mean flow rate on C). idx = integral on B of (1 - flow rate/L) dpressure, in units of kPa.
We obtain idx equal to 1.63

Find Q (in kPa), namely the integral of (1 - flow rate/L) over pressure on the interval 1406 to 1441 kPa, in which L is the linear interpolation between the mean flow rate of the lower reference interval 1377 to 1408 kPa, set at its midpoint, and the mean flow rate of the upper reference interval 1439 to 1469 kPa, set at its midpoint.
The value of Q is 1.5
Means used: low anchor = 9.54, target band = 8.45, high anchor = 8.17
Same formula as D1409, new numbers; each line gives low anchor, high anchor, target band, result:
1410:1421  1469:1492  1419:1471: -0.20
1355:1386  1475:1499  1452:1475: -0.17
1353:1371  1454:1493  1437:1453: -0.14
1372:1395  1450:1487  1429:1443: -0.07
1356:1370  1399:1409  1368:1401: -0.08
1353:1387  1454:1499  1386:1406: 0.01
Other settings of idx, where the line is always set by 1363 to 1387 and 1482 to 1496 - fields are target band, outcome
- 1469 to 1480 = 0.0 kPa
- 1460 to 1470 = -1.8 kPa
